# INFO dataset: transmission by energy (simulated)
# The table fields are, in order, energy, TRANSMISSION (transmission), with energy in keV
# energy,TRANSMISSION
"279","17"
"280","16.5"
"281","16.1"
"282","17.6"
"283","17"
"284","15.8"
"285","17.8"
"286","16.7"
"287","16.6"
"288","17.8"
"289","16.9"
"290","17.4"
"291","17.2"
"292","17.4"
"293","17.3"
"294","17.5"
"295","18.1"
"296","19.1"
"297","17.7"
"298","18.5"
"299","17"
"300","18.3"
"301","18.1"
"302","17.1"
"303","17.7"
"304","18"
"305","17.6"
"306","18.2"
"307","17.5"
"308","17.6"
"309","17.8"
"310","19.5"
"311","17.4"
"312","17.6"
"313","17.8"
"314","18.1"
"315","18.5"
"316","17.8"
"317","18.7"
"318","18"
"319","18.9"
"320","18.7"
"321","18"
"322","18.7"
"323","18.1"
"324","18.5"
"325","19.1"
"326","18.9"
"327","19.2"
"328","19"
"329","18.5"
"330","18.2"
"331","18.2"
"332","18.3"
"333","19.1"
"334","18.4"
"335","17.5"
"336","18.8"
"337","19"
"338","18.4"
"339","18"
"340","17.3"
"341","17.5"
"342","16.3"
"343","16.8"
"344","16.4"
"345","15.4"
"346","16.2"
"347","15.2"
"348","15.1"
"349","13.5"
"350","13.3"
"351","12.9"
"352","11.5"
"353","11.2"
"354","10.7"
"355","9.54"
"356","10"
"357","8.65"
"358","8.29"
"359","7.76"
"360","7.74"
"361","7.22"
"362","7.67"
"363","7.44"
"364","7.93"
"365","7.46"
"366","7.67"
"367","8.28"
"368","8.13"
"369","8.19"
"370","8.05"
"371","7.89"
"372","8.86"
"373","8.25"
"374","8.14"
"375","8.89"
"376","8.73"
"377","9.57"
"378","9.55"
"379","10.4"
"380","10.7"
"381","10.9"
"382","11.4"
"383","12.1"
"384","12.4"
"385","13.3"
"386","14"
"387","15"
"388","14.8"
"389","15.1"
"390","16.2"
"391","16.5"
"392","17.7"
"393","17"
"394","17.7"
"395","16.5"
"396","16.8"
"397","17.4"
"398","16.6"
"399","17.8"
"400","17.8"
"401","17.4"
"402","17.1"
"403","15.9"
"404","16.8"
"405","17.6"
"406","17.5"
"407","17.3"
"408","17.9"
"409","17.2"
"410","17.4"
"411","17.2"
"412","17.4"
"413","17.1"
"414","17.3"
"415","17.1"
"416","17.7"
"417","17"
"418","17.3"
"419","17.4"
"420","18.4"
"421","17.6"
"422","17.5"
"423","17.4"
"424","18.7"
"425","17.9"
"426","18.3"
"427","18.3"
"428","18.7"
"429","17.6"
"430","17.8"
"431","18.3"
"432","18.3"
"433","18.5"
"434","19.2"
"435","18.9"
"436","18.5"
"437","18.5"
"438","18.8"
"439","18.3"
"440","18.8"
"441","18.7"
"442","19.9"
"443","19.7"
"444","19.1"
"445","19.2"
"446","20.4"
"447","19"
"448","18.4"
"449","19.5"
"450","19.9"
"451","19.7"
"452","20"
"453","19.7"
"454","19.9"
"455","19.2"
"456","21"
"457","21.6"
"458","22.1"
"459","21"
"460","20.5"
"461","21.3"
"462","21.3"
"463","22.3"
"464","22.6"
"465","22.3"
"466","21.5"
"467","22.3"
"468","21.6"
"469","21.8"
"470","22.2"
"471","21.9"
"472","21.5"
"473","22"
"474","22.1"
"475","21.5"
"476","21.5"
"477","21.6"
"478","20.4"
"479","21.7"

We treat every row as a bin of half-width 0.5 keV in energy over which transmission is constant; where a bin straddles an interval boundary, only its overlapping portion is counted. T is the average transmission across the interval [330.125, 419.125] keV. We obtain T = 13.9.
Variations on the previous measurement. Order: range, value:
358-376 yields 8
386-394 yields 16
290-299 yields 17.8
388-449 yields 17.8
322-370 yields 14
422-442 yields 18.4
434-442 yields 18.8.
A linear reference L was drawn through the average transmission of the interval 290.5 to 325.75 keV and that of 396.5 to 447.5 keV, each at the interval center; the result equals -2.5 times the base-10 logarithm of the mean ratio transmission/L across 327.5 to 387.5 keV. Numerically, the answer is 0.40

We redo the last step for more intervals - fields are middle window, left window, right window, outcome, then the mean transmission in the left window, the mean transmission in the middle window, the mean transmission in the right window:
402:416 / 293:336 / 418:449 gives 0.08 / 18.2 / 17.2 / 18.5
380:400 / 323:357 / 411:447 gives 0.15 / 16.2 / 15.2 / 18.3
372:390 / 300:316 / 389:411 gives 0.45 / 17.9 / 11.4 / 17.1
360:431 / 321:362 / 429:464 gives 0.23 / 15.2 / 14.3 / 19.6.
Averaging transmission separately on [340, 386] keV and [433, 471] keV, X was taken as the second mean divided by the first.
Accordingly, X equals 1.9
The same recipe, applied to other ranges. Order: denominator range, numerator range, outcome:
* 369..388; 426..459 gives 1.83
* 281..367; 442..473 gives 1.30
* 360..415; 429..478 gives 1.53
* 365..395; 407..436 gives 1.54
